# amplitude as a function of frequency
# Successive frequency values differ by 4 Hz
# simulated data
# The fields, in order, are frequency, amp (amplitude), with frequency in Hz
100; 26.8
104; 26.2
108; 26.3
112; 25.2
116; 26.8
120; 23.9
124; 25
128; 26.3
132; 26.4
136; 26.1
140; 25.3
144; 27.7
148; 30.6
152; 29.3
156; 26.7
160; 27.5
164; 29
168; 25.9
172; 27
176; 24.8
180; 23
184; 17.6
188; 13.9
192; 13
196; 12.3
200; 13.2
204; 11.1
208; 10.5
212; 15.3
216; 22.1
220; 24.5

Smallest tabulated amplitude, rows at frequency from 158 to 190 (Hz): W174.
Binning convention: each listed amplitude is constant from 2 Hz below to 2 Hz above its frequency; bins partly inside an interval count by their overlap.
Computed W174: 13.9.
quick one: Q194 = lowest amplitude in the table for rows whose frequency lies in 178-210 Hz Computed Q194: 10.5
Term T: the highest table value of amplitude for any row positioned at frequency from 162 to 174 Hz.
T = 29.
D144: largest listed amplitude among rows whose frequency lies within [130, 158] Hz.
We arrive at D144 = 30.6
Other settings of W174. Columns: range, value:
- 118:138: 23.9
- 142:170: 25.9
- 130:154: 25.3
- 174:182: 23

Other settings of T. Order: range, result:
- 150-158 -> 29.3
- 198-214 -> 15.3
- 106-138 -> 26.8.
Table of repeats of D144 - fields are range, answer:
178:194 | 23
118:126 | 25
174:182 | 24.8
